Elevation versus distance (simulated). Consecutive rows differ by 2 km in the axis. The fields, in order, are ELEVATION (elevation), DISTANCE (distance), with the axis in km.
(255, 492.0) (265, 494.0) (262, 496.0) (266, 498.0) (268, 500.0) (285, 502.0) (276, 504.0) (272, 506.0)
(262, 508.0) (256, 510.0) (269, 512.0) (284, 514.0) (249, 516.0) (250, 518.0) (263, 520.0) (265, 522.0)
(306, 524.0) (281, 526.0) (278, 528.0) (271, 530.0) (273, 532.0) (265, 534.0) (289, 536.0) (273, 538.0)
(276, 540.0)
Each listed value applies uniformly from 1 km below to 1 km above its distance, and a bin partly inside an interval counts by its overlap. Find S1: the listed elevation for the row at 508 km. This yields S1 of 262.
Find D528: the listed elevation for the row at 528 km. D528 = 278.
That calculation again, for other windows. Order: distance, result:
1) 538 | 273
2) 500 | 268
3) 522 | 265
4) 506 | 272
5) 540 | 276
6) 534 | 265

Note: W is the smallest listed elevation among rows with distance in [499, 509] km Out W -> 262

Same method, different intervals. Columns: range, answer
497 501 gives 266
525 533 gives 271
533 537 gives 265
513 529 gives 249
